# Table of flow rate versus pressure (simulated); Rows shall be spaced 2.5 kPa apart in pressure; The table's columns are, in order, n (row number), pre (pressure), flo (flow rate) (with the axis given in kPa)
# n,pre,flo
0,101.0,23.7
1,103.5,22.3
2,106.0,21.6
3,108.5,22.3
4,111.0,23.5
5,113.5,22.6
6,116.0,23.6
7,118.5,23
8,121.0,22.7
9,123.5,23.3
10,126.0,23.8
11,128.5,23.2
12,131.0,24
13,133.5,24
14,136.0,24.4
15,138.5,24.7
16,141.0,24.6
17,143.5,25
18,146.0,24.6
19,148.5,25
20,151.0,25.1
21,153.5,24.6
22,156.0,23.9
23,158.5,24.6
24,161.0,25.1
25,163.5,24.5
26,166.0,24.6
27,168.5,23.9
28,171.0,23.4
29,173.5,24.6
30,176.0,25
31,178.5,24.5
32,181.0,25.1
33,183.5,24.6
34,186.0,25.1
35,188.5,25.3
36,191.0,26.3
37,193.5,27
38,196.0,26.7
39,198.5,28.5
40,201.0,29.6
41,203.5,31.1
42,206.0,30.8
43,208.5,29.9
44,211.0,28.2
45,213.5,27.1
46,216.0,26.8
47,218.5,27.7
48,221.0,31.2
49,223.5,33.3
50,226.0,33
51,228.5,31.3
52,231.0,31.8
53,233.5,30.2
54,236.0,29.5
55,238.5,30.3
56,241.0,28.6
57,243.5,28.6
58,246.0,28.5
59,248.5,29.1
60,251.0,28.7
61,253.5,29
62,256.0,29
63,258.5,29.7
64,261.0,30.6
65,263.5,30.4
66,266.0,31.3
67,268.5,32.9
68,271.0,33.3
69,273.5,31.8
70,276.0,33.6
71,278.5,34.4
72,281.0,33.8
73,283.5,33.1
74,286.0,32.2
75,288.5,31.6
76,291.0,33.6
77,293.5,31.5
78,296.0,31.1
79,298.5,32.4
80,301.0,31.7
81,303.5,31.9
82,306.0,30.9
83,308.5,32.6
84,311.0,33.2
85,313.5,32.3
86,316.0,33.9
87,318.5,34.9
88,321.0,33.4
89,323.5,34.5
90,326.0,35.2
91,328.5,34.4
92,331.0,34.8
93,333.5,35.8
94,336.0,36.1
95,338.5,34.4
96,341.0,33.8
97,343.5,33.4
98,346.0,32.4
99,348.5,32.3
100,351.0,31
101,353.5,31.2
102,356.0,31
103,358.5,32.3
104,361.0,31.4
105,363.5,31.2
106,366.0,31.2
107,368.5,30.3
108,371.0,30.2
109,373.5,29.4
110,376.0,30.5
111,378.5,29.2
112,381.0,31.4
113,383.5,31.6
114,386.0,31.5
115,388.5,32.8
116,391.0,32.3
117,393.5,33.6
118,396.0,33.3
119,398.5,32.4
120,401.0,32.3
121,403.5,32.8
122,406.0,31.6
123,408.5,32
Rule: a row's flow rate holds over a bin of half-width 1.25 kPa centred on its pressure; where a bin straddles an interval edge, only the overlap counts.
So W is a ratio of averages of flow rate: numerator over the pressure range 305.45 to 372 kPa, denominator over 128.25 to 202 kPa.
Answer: 1.3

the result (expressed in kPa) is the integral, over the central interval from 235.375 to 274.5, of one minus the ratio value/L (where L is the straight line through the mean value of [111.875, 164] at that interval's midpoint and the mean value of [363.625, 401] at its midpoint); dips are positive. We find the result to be -3.5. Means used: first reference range 24.1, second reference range 31.4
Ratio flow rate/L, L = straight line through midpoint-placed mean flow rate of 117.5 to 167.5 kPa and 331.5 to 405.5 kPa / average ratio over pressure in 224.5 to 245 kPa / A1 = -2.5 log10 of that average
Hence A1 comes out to -0.11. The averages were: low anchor 24.2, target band 30.4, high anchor 32.1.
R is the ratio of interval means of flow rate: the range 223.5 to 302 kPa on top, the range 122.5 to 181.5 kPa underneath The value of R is 1.28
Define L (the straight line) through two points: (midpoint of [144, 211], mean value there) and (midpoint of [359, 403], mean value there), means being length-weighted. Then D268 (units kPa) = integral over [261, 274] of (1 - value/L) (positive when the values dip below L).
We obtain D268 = -1.6 kPa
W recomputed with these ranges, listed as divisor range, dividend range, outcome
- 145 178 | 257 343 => 1.34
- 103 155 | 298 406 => 1.37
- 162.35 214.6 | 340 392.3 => 1.19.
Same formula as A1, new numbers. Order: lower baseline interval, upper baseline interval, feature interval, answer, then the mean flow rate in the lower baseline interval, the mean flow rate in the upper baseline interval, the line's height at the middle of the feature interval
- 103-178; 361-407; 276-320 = -0.14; 23.9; 31.5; 28.8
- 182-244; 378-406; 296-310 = -0.05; 28.9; 32.2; 30.5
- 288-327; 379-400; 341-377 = 0.04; 32.8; 32.2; 32.5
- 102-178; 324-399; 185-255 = -0.08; 23.9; 32.4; 27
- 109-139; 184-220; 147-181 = 0.05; 23.5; 27.8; 25.7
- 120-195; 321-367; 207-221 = -0.04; 24.6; 33.2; 27.2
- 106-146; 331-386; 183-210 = -0.07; 23.6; 32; 26.1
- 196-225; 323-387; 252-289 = -0.04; 29.4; 32.3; 30.6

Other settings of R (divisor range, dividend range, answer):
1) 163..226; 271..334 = 1.22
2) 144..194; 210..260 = 1.19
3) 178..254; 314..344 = 1.20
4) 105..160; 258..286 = 1.36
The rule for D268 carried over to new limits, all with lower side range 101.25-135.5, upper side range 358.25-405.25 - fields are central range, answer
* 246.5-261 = -0.9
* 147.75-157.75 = -0.2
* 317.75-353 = -4.6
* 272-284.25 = -2.2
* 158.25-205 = -1.2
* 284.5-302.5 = -2.1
